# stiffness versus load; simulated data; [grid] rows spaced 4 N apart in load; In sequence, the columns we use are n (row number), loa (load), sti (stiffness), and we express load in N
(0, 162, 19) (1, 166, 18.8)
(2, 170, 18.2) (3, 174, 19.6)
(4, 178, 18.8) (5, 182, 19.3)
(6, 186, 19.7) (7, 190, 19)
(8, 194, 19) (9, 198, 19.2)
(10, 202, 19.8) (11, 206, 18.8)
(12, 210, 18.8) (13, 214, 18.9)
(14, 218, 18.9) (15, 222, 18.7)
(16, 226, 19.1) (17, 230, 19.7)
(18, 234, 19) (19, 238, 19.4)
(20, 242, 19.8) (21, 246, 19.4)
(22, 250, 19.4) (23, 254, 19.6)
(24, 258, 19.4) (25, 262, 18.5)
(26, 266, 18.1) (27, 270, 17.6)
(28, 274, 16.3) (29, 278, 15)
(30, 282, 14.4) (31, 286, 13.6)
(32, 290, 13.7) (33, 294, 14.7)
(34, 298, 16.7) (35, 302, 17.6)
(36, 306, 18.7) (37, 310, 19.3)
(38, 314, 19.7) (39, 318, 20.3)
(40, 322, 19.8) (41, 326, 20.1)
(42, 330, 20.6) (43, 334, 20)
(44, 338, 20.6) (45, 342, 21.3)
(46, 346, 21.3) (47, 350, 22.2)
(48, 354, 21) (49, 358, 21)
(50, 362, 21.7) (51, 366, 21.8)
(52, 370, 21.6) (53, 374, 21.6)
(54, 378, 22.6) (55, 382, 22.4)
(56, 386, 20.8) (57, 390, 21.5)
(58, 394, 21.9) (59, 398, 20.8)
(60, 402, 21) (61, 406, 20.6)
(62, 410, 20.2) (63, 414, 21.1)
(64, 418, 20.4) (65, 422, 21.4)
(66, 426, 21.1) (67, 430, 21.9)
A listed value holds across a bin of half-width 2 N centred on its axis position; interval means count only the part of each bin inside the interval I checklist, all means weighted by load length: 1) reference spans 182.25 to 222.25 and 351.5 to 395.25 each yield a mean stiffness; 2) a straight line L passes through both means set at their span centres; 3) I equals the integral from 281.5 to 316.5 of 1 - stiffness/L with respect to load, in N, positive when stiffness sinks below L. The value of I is 6.67 N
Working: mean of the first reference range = 19.1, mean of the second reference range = 21.6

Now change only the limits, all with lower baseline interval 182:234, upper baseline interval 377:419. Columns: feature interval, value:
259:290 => 5.8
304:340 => 0.8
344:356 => -0.5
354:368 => -0.4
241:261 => 0.1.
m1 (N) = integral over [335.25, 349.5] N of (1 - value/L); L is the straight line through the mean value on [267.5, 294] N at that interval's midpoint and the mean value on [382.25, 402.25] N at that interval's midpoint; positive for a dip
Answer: -1.98 N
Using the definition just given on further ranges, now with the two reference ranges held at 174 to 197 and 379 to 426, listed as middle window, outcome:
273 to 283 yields 2.40 N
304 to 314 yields 0.57 N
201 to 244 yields 0.82 N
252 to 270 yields 1.01 N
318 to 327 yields 0.18 N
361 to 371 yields -0.43 N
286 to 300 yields 3.70 N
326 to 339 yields 0.11 N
